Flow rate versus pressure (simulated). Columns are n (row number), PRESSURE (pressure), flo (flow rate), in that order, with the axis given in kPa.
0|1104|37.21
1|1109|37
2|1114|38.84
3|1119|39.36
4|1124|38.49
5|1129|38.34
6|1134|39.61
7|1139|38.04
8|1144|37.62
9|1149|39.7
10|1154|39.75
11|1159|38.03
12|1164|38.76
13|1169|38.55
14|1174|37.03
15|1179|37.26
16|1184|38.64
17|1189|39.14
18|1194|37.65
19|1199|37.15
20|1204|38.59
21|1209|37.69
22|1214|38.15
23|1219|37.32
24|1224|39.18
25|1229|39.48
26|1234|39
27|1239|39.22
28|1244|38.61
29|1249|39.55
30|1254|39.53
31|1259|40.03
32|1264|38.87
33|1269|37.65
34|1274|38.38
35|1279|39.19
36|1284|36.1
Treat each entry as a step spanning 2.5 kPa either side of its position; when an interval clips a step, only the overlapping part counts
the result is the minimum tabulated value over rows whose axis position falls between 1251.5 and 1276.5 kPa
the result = 37.65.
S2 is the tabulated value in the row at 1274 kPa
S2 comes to 38.38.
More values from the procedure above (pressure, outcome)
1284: 36.1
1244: 38.61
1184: 38.64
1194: 37.65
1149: 39.7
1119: 39.36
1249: 39.55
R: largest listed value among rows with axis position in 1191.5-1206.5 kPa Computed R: 38.59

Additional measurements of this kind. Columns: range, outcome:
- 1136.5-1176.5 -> 39.75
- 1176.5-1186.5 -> 38.64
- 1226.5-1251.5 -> 39.55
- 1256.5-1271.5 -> 40.03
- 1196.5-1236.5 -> 39.48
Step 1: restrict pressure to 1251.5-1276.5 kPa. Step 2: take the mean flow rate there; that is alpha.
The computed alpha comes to 38.9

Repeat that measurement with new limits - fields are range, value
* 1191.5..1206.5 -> 37.8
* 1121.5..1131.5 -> 38.4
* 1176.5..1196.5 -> 38.2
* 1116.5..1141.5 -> 38.8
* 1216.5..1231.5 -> 38.7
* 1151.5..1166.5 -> 38.8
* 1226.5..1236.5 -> 39.2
